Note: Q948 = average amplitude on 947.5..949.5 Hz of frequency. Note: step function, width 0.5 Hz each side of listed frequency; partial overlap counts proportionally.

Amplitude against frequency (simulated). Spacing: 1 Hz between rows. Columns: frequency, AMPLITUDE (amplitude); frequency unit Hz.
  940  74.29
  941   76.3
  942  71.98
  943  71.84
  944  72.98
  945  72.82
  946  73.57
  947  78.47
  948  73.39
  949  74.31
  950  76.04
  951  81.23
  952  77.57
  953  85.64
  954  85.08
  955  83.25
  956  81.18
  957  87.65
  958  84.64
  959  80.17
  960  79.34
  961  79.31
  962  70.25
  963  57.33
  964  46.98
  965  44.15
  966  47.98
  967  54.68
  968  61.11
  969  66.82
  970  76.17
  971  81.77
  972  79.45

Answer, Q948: 73.8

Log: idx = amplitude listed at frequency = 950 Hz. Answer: 76.04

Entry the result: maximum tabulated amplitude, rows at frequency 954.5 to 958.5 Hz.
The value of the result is 87.65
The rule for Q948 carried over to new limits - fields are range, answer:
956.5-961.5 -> 82.2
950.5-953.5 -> 81.5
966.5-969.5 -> 60.9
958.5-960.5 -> 79.8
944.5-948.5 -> 74.6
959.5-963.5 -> 71.6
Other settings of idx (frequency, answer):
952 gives 77.57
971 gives 81.77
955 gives 83.25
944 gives 72.98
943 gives 71.84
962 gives 70.25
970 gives 76.17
